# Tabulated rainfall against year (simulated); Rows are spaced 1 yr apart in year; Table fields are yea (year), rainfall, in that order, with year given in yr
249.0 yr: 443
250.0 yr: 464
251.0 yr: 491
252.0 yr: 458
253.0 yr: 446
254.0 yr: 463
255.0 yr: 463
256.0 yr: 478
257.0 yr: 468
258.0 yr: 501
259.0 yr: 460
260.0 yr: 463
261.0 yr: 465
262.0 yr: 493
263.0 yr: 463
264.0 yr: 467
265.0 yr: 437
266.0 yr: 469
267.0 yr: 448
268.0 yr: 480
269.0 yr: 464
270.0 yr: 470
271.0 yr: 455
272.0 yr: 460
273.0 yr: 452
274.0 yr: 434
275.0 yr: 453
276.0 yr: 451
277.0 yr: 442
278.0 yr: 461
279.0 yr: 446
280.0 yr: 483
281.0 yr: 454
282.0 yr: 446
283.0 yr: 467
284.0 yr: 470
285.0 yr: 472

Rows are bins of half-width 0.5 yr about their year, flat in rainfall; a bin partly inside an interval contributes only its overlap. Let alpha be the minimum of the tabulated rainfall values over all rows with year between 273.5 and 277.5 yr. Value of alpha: 434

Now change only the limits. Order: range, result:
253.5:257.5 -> 463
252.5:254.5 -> 446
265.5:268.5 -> 448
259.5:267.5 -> 437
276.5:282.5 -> 442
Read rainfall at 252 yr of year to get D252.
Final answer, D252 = 458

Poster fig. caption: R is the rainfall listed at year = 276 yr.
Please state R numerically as 451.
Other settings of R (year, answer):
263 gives 463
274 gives 434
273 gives 452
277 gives 442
